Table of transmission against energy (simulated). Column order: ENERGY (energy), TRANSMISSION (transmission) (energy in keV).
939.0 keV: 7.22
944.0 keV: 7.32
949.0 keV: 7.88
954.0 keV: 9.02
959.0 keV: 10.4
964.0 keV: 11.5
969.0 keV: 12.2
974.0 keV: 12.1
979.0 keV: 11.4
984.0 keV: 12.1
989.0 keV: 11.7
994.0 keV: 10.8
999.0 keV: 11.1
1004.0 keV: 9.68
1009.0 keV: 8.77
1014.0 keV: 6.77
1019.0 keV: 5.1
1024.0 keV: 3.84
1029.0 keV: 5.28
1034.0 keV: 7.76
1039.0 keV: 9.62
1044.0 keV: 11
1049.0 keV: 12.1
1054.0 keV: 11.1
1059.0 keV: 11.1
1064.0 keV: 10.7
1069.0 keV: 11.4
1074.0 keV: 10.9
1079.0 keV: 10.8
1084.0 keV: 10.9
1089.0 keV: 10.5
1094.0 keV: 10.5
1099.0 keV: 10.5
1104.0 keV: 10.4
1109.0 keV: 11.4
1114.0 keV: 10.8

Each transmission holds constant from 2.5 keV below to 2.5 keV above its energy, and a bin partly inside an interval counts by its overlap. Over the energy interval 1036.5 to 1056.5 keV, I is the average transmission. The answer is 11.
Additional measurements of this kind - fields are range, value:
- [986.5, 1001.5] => 11.2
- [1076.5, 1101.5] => 10.6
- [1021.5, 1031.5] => 4.56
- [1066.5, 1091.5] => 10.9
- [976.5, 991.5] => 11.7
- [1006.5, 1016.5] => 7.77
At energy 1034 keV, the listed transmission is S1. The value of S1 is 7.76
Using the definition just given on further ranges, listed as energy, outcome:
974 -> 12.1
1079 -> 10.8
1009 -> 8.77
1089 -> 10.5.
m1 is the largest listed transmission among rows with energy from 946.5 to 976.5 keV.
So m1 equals 12.2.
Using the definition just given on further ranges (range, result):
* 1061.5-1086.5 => 11.4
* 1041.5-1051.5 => 12.1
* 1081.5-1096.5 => 10.9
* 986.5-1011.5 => 11.7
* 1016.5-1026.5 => 5.1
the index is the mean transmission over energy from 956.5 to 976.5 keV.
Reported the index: 11.6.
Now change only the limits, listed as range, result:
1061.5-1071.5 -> 11.1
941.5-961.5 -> 8.65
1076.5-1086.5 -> 10.8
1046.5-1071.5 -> 11.3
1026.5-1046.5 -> 8.42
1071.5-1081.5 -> 10.8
